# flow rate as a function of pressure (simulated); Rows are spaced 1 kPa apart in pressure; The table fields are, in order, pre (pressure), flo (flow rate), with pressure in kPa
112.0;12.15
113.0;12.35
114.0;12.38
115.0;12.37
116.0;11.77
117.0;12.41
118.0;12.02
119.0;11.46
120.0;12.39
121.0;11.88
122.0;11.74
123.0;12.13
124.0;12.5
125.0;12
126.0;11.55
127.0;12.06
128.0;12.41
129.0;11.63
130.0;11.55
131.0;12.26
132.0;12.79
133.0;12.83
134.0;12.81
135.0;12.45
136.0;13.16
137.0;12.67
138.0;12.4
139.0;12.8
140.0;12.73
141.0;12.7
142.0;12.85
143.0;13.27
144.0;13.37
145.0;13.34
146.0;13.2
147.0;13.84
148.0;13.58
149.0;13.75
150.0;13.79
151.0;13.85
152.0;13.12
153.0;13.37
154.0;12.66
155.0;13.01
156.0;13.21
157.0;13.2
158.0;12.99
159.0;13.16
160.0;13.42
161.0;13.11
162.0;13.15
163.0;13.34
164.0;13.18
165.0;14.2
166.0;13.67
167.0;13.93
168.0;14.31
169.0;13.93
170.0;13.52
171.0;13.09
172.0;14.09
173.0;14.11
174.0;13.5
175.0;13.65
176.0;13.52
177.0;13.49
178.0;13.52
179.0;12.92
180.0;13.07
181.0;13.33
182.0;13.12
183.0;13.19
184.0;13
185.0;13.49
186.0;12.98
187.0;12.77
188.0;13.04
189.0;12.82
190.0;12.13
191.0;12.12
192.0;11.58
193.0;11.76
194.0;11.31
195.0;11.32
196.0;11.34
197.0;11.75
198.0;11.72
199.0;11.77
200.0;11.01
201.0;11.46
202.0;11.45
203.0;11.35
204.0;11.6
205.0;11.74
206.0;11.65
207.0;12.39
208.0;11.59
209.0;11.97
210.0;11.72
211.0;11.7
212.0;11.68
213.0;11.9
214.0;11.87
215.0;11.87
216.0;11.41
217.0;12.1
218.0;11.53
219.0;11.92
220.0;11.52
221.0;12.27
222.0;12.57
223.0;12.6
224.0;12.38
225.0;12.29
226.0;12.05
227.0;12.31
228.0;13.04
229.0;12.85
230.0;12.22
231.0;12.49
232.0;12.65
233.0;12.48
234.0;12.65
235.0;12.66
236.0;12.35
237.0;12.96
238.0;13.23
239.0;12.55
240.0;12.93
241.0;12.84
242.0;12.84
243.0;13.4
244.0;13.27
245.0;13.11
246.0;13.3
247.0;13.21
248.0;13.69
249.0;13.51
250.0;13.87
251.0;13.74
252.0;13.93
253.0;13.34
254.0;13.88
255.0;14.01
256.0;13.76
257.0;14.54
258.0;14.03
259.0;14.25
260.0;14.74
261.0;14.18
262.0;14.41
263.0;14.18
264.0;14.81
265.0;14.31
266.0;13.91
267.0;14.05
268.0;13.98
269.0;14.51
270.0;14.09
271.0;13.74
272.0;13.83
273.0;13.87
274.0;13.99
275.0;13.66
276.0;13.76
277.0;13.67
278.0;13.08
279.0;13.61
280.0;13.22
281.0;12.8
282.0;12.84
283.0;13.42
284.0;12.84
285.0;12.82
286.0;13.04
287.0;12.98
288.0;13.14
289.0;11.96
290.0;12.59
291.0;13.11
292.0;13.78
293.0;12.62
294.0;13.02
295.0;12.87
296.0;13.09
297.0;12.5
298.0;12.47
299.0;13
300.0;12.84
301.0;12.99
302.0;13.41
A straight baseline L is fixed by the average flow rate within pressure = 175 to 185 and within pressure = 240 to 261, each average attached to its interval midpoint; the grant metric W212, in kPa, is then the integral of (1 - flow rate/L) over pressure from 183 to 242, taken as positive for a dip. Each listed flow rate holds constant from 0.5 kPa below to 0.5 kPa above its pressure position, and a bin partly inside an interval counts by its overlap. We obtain 5.6 kPa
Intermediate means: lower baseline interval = 13.3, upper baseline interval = 13.7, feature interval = 12.2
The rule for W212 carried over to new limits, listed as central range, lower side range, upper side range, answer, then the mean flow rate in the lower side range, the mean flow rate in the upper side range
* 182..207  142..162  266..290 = 2.4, 13.3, 13.4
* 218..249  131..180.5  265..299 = 1.4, 13.3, 13.3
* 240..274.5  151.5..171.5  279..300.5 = -2.1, 13.4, 12.9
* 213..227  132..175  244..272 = 1.7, 13.3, 14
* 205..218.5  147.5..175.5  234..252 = 1.5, 13.5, 13.2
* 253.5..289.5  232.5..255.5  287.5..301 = -2.0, 13.2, 12.9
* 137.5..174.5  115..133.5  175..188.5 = -1.9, 12.1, 13.2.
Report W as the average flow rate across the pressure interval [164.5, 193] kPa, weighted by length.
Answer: 13.3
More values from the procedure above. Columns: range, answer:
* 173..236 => 12.3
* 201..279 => 13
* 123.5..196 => 13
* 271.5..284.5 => 13.4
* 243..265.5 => 13.9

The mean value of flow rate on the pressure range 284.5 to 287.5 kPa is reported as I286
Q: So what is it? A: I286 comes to 12.9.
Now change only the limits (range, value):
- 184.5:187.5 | 13.1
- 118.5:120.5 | 11.9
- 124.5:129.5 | 11.9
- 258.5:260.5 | 14.5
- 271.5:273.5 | 13.8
